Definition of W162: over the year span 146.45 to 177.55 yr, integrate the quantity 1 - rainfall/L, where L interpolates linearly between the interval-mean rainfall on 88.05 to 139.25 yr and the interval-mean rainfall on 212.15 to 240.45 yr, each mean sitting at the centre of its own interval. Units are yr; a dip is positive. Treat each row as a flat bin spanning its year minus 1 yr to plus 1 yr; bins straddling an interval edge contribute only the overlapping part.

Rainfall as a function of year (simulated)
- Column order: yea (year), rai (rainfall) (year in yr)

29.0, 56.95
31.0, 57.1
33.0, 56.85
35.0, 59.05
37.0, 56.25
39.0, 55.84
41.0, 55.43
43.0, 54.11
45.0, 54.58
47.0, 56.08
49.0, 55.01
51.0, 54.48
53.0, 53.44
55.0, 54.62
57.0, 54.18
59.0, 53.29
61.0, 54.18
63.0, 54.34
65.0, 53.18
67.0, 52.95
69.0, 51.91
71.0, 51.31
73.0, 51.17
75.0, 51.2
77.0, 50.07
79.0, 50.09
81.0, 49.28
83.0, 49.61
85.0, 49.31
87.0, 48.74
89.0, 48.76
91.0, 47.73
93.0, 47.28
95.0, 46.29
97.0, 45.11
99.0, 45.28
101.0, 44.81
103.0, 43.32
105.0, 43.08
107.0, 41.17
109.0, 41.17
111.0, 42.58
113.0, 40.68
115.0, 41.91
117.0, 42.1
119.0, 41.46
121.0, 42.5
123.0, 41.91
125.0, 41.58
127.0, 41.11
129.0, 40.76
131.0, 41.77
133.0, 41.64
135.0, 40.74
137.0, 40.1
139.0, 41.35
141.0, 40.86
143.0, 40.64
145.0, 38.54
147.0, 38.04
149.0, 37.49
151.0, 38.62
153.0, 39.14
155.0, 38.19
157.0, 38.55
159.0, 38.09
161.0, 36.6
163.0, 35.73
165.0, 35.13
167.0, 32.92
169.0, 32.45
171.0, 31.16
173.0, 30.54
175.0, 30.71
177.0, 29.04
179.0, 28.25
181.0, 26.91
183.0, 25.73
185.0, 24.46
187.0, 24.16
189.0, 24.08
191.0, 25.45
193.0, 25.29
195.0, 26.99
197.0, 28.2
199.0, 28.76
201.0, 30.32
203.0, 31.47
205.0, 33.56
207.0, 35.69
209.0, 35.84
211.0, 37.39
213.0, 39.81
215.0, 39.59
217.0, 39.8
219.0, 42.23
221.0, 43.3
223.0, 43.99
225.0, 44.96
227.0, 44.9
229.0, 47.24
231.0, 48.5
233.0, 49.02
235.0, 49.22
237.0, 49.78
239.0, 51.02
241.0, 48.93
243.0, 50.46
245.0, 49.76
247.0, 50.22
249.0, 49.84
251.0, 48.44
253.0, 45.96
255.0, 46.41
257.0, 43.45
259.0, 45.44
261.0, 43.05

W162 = 6.2 yr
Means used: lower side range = 42.9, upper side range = 45.3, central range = 35.2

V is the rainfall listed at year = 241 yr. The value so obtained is 48.93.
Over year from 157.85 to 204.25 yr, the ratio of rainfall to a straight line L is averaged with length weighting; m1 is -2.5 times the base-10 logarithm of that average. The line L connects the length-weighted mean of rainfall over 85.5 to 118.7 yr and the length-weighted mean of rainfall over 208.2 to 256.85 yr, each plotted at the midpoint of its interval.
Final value 0.454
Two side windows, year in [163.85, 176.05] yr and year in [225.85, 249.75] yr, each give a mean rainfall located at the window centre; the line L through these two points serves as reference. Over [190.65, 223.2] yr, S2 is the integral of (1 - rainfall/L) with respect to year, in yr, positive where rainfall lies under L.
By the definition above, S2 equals 5.6 yr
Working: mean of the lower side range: 32.2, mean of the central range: 34.5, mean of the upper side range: 49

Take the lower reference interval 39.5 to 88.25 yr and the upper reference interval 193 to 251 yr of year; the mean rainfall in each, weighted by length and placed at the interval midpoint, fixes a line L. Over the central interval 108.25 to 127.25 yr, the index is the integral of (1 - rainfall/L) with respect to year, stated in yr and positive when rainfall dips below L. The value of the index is 2.78 yr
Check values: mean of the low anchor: 52.6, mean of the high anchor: 41.6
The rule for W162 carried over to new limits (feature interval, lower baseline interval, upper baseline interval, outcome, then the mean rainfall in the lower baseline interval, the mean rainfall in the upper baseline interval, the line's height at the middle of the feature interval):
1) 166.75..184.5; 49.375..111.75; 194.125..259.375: 6.09 yr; 49.2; 42.4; 44.8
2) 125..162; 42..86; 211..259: 7.47 yr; 52.7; 46.2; 49.6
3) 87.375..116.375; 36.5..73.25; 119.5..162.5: 1.29 yr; 54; 39.9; 46.3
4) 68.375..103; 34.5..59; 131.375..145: 0.35 yr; 55.1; 40.8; 49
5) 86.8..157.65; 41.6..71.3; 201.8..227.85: 8.69 yr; 53.9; 39.3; 47.9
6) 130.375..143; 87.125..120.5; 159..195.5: -1.19 yr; 44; 29.5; 37.5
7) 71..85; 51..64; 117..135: 0.02 yr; 54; 41.6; 50.3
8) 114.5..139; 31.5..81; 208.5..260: 4.43 yr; 53.8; 45.7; 50.6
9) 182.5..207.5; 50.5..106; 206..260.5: 9.95 yr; 49.9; 45.2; 46.4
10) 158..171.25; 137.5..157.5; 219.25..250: 1.98 yr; 39.2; 47.9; 40.9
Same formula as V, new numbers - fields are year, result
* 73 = 51.17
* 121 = 42.5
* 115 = 41.91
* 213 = 39.81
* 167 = 32.92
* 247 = 50.22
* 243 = 50.46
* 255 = 46.41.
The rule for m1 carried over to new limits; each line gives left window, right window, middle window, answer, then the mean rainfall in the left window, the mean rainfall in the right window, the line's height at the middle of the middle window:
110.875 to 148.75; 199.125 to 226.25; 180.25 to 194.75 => 0.47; 41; 38.1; 38.9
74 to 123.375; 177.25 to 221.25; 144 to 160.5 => -0.01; 45.5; 31.5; 38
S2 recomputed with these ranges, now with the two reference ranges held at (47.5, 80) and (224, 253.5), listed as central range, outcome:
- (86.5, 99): 1.2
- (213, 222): 1.5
